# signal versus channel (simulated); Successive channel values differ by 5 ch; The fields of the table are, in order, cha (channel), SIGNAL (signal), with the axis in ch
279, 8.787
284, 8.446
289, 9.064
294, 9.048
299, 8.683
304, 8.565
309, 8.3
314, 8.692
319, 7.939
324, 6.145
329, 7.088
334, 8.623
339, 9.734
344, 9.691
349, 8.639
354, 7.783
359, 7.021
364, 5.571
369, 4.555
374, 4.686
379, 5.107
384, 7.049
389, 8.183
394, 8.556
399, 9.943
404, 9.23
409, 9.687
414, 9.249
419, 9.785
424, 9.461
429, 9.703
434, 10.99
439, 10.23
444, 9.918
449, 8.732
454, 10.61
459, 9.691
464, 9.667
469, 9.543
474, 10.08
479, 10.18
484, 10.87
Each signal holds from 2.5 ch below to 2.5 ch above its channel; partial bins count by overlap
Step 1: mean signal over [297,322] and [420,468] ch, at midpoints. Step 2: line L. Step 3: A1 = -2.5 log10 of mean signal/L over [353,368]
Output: 0.35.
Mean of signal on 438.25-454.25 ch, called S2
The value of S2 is 9.73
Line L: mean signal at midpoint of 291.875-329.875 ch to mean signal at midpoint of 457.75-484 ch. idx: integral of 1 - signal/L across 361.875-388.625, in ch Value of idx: 9.78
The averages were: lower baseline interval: 8.09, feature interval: 5.61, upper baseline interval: 9.94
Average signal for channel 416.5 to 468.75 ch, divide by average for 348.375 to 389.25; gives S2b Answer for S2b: 1.6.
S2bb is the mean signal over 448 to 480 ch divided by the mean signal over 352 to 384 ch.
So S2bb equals 1.7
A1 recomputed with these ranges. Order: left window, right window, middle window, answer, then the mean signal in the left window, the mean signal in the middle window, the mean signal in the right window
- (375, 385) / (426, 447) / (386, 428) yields -0.189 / 5.72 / 9.25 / 10.2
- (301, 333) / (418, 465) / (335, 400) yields 0.169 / 7.84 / 7.39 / 9.89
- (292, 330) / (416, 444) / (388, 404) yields 0.053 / 8.08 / 9.01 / 10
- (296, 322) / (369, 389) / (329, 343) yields -0.198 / 8.4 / 8.86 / 5.8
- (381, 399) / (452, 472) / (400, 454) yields -0.085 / 8.13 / 9.75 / 9.86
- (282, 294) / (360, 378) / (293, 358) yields -0.188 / 8.83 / 8.33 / 5.13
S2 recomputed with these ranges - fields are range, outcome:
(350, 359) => 7.71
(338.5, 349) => 9.45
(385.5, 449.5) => 9.5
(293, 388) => 7.51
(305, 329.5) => 7.73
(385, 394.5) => 8.12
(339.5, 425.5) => 7.92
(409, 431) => 9.56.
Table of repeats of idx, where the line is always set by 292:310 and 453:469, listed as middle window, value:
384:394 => 1.4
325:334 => 1.5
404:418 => 0.0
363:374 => 5.1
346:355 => 0.7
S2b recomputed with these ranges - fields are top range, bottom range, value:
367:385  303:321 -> 0.62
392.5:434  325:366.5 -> 1.20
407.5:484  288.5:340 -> 1.19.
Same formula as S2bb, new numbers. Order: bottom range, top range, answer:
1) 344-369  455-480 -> 1.36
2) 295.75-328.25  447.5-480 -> 1.22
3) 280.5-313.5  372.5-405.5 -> 0.87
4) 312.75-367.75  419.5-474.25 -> 1.26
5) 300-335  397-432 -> 1.21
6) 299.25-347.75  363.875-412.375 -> 0.88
